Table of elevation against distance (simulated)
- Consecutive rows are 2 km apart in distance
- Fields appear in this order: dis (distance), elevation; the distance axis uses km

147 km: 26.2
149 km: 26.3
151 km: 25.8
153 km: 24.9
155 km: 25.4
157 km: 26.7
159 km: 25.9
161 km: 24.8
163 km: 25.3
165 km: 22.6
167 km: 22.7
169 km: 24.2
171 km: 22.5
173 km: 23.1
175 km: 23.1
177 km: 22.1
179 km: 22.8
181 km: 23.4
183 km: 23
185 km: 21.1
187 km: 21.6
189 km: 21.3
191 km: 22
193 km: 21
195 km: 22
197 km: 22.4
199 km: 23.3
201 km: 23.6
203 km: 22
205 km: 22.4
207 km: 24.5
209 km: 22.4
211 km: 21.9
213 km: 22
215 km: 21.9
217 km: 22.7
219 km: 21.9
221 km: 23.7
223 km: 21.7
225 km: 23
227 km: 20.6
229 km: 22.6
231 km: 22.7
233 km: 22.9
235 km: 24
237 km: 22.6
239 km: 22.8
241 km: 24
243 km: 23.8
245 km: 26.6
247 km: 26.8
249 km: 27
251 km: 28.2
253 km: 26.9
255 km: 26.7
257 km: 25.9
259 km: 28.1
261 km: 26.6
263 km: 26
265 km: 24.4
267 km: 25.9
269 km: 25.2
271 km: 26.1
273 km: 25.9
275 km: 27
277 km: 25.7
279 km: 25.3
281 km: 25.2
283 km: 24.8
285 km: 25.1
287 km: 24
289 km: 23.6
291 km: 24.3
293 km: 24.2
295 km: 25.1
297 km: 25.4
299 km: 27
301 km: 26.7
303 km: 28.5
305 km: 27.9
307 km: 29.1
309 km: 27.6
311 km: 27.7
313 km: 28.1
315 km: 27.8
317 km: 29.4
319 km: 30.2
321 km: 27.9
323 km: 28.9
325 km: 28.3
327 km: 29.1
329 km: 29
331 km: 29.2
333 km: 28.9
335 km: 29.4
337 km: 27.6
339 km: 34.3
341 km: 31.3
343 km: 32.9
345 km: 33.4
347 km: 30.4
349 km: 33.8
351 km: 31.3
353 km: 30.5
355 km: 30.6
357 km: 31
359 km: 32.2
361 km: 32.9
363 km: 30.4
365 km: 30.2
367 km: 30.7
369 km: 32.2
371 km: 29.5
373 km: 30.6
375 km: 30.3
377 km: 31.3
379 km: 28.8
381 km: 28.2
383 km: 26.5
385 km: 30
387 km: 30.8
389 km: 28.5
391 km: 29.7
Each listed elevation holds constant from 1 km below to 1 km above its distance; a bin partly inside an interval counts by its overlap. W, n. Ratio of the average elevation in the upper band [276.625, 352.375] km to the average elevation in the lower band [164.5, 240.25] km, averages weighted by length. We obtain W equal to 1.25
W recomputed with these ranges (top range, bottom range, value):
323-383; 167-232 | 1.36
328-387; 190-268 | 1.28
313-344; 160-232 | 1.31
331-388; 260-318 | 1.17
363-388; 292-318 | 1.10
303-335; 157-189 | 1.23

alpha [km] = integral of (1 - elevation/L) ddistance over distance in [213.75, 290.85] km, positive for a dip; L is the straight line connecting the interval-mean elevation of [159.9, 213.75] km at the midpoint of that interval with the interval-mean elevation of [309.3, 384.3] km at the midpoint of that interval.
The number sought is 3.2 km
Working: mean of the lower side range 22.7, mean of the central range 24.7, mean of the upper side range 30.1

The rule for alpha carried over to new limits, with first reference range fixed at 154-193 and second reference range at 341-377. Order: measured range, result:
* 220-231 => 1.4 km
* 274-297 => 2.6 km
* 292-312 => 1.4 km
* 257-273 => 0.7 km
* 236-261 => 0.7 km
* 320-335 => 0.6 km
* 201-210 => 0.6 km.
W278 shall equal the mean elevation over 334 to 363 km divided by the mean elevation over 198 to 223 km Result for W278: 1.39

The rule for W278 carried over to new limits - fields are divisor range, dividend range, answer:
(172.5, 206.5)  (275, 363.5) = 1.27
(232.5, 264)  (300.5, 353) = 1.16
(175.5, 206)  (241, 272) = 1.18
